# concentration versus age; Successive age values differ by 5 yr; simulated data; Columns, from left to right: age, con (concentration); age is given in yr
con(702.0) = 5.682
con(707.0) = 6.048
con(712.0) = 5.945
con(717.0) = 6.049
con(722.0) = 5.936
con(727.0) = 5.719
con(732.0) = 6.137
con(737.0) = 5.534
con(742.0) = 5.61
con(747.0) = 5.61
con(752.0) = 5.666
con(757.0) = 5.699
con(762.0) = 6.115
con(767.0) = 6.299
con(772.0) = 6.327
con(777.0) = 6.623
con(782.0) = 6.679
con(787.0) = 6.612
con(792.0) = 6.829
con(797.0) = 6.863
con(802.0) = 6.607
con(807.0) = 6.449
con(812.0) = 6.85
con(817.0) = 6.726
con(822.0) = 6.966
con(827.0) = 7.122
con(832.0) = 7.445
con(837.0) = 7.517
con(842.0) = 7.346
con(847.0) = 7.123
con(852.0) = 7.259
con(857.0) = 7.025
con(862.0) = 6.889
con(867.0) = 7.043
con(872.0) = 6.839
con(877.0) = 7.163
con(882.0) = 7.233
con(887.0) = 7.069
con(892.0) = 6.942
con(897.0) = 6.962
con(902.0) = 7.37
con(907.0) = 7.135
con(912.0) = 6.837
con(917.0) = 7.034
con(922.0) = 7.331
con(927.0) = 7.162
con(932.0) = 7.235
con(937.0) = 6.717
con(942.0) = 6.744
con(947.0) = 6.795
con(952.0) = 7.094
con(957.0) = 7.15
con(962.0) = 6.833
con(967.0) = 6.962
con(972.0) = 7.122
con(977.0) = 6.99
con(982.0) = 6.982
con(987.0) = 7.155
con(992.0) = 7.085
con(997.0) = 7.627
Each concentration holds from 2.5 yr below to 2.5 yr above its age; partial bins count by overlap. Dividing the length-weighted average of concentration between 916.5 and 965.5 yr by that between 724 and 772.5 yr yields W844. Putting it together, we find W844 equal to 1.2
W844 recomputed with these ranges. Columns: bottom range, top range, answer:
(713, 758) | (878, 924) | 1.23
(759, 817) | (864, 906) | 1.08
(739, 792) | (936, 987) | 1.13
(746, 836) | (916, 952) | 1.07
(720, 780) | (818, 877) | 1.20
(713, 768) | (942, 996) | 1.20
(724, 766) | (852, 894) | 1.22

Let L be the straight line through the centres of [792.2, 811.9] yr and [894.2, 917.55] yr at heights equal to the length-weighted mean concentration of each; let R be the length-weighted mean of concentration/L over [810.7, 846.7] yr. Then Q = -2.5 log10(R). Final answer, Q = -0.06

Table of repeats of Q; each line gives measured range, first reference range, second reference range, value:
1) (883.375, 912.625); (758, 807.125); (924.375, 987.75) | -0.04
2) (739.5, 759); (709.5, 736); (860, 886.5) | 0.09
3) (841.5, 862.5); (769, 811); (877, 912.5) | -0.03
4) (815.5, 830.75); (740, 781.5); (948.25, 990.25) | -0.11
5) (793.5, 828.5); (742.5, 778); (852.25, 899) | -0.06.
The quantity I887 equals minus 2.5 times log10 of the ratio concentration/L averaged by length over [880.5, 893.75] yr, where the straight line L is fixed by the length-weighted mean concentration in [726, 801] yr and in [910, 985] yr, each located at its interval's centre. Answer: -0.05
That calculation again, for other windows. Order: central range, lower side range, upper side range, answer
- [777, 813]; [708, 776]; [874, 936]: -0.06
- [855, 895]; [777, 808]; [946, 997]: -0.03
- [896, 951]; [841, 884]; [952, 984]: 0.00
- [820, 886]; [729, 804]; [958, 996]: -0.10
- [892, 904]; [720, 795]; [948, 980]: -0.06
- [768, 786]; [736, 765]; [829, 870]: -0.07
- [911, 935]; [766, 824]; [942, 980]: -0.03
